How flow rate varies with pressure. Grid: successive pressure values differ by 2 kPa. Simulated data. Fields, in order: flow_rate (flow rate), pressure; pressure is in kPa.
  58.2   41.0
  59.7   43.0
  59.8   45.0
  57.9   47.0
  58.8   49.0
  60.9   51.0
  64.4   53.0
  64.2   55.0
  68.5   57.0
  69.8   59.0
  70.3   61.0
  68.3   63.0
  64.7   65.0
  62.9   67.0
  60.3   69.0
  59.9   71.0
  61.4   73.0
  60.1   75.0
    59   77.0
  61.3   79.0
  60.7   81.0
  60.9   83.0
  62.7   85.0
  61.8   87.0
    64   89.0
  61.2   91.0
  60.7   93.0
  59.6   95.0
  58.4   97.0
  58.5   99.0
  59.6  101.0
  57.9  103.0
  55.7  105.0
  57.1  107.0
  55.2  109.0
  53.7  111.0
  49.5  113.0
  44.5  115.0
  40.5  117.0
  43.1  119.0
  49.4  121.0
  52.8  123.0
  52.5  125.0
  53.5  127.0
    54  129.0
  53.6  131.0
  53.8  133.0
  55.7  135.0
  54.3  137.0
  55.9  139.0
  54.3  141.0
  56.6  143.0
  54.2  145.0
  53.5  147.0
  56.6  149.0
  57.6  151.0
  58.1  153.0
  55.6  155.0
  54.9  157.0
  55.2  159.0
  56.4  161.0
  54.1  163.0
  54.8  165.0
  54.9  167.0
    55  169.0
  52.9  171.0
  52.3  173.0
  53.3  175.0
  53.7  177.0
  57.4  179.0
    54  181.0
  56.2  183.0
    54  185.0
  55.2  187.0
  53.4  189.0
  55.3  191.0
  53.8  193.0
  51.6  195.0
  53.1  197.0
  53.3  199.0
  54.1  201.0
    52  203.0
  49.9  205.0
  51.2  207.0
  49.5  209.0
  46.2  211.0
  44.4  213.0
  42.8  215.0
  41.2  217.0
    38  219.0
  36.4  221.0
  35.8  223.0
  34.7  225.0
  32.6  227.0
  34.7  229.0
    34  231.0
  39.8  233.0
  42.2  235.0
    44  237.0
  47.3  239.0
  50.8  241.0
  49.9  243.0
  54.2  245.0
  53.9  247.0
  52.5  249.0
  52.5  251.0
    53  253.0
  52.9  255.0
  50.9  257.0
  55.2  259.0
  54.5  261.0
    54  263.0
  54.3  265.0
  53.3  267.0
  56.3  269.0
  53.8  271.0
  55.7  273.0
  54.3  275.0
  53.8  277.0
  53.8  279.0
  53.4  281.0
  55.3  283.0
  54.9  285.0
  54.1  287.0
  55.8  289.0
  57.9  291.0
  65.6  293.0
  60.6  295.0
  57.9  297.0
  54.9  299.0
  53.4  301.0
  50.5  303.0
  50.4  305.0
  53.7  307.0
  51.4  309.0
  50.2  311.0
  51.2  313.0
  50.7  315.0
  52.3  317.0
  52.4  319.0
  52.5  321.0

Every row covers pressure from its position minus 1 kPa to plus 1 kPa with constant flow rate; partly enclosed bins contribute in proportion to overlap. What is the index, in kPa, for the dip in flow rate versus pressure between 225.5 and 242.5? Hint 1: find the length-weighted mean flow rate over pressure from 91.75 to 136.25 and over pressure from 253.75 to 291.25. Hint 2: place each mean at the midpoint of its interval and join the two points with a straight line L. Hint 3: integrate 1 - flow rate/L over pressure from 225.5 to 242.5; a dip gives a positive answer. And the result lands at 4.2 kPa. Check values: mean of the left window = 53.7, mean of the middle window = 40.8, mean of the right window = 54.4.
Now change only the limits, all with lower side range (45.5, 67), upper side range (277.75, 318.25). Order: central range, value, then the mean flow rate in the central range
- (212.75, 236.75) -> 8.1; 38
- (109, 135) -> 4.8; 50.5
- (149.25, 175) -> 2.1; 55.1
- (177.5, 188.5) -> 0.7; 55.2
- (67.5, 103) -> 1.6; 60.6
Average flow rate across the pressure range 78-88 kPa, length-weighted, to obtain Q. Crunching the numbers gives 61.5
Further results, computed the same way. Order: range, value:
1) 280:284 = 54.3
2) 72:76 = 60.8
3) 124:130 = 53.3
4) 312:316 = 51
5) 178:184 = 55.9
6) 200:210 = 51.3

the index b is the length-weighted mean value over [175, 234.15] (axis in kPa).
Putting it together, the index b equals 47.3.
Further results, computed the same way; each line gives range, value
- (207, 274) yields 47.1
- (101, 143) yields 52.6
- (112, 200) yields 53.5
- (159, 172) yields 54.7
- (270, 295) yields 55.9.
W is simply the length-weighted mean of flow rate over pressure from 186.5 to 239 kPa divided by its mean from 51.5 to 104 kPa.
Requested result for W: 0.73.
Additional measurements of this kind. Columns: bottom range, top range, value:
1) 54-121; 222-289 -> 0.84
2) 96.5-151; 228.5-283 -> 0.95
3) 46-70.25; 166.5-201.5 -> 0.84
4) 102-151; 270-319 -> 1.03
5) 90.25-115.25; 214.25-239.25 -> 0.68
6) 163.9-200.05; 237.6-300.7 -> 1.00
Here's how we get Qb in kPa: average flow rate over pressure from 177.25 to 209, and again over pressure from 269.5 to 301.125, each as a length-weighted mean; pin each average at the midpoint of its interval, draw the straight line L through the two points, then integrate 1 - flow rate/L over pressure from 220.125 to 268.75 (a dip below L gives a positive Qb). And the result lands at 7.1 kPa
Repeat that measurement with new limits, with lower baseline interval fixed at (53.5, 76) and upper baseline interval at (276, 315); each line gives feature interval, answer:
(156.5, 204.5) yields 4.36 kPa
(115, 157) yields 5.70 kPa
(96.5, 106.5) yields 0.80 kPa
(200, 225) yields 5.80 kPa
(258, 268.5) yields 0.30 kPa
